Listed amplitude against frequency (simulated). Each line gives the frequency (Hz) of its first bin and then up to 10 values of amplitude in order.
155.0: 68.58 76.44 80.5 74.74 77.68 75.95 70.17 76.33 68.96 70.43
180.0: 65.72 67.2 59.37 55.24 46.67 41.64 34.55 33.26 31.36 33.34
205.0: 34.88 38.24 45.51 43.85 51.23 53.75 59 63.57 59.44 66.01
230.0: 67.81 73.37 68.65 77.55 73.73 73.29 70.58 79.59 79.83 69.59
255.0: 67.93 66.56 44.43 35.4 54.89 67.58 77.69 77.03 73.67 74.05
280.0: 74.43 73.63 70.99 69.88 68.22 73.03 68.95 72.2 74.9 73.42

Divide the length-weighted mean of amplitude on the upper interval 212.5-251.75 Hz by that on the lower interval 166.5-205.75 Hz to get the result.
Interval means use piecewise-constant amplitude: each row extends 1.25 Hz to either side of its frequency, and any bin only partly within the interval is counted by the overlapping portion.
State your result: 1.2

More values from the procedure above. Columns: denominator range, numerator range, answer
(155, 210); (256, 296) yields 1.16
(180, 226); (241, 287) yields 1.43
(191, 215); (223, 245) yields 1.83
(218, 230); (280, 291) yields 1.15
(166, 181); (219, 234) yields 0.91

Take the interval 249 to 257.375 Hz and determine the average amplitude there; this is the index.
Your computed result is 71.4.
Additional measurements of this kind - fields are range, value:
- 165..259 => 60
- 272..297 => 72.2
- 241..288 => 68.5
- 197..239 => 53.5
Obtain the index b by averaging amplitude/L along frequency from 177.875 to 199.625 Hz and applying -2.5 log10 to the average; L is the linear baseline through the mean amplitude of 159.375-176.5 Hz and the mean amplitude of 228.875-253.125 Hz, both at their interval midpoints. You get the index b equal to 0.42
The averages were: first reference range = 74.6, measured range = 50.5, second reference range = 73.5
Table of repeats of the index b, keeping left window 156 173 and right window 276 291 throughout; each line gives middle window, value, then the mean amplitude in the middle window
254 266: 0.33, 53.5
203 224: 0.47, 48.3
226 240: 0.04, 70.7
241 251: -0.04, 75.7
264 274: 0.04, 69.8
